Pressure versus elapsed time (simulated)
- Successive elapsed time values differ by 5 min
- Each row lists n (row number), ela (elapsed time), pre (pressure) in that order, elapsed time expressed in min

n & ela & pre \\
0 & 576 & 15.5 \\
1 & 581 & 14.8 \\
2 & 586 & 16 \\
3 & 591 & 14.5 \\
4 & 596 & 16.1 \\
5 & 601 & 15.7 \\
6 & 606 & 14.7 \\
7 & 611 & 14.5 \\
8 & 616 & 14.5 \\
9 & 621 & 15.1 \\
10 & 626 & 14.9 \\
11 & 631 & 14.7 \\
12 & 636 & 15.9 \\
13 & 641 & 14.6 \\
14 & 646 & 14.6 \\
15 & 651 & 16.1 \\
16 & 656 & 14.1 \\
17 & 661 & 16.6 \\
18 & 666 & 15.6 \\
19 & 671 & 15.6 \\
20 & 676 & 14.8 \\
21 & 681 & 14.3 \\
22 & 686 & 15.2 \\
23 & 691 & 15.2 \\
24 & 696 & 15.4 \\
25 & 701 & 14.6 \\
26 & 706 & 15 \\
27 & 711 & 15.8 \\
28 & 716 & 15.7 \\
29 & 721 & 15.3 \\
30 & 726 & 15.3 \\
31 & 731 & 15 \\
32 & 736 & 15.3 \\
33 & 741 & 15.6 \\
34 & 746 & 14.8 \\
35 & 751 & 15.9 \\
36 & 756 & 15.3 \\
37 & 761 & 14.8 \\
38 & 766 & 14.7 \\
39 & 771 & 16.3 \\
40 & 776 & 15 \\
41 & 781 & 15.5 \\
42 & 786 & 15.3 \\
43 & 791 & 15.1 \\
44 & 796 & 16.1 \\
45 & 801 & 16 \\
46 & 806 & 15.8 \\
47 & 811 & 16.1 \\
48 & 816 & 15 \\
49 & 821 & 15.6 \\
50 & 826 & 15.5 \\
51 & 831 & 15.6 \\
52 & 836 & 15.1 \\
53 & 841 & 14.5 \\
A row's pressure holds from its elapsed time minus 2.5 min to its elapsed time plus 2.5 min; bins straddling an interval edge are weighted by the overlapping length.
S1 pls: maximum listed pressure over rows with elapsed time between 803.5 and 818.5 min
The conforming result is 16.1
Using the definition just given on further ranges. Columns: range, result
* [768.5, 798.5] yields 16.3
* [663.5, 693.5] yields 15.6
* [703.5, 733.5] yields 15.8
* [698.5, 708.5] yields 15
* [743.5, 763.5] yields 15.9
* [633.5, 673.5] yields 16.6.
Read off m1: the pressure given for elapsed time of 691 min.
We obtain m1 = 15.2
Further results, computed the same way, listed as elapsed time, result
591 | 14.5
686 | 15.2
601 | 15.7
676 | 14.8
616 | 14.5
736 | 15.3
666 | 15.6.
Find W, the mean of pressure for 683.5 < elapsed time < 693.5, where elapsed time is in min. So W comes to 15.2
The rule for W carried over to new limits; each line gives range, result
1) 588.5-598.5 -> 15.3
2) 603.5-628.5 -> 14.7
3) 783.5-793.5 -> 15.2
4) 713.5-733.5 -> 15.3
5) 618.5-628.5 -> 15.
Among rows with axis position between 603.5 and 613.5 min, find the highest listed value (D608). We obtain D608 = 14.7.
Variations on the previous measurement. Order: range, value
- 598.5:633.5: 15.7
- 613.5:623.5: 15.1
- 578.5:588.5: 16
